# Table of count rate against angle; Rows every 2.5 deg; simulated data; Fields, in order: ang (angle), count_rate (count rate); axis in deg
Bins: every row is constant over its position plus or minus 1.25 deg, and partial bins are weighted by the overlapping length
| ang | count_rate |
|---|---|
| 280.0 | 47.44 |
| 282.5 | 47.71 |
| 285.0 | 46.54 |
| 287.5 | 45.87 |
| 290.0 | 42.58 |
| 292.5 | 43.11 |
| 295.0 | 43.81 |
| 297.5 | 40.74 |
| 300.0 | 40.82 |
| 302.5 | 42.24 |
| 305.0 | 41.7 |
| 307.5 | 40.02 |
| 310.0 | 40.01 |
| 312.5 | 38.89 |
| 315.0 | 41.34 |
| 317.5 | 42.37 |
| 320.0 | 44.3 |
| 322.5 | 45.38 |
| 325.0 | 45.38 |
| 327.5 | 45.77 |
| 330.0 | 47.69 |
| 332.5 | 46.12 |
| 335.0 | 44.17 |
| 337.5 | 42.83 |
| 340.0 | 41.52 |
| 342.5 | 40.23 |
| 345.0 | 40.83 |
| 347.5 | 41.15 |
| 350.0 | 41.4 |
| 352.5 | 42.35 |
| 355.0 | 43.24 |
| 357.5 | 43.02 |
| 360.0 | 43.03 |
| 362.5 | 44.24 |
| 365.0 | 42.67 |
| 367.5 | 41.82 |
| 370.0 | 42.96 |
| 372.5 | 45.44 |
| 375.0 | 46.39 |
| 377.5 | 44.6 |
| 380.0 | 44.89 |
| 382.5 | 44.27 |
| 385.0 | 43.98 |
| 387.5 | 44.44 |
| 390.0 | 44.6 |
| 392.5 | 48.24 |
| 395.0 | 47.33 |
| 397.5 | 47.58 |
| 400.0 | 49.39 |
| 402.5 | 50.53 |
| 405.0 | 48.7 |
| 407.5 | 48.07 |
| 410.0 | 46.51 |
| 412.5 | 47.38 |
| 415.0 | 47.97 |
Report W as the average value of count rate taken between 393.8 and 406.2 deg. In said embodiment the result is 48.7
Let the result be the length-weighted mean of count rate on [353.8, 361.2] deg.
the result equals 43.1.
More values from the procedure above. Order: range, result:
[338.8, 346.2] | 40.9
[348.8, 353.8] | 41.9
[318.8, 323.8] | 44.9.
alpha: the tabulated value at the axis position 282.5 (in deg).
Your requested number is 47.71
